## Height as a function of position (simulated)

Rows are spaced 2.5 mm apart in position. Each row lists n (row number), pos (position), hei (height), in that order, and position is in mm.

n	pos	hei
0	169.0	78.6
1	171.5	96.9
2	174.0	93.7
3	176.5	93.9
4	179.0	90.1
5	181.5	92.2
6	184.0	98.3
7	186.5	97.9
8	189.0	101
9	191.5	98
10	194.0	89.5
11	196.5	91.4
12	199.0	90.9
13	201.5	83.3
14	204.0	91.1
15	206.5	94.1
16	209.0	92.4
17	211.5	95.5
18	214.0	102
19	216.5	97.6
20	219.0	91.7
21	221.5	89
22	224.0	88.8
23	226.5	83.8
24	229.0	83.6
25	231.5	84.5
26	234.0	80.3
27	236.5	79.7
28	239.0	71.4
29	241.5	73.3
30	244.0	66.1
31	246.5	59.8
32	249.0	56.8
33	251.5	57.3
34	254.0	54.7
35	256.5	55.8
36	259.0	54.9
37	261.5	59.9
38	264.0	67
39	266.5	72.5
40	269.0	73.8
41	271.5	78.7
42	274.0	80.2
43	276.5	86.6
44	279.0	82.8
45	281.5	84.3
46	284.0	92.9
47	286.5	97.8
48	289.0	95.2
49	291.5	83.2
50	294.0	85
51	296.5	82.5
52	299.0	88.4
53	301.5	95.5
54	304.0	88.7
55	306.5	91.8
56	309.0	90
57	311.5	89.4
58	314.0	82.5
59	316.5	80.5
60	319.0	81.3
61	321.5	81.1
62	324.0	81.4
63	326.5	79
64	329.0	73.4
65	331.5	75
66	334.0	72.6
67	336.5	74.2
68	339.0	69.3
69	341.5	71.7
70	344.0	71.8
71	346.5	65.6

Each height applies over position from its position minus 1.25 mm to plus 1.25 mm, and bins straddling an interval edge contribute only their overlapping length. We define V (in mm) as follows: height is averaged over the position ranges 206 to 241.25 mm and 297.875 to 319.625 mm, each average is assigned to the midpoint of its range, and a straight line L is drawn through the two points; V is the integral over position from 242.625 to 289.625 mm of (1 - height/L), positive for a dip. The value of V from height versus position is 8.3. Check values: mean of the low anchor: 87.6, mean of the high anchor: 87.7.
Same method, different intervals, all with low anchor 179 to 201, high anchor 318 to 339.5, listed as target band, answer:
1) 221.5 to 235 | 0.7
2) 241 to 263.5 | 7.0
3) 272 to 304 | -2.3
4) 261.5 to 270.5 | 1.6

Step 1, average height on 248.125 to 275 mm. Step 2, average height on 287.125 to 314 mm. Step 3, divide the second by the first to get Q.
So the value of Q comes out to 1.37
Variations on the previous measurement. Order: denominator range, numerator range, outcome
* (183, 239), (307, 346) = 0.86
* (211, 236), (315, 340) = 0.86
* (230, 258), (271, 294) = 1.29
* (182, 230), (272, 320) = 0.94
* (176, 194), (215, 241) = 0.89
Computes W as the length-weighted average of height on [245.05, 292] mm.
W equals 73.2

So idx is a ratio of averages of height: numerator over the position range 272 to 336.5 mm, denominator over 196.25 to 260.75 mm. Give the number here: 1.07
